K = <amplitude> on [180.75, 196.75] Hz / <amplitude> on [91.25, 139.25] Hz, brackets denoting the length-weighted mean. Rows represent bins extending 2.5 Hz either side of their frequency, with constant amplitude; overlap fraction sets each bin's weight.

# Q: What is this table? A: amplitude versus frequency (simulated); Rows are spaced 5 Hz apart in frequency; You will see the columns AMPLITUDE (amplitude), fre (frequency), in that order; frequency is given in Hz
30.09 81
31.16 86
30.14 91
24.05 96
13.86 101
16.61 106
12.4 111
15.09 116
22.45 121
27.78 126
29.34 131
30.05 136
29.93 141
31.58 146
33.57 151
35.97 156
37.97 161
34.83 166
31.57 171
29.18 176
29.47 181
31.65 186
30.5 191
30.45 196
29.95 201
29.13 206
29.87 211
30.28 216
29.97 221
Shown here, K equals 1.40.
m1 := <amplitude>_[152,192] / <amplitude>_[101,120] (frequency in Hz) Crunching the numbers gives 2.15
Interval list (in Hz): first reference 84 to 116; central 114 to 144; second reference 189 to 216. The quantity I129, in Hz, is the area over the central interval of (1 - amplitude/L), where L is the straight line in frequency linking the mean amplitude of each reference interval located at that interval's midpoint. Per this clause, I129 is -3.3 Hz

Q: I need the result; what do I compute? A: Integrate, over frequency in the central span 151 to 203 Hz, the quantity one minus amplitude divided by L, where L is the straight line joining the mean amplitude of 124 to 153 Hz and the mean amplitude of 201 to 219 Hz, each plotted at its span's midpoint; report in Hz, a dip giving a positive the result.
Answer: -3.8 Hz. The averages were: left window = 30.4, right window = 29.8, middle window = 32.2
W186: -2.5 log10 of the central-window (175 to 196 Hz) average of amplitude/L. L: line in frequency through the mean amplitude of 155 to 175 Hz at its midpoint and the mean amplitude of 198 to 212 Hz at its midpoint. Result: 0.06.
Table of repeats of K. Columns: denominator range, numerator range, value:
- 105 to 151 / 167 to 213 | 1.23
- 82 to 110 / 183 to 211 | 1.32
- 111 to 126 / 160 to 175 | 1.77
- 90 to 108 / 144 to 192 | 1.59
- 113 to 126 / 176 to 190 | 1.50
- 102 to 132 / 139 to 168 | 1.72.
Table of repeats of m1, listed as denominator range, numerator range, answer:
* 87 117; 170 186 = 1.55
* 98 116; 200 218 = 2.03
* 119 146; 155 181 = 1.18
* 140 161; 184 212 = 0.90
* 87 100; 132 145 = 1.16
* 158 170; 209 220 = 0.84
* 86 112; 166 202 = 1.47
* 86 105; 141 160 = 1.44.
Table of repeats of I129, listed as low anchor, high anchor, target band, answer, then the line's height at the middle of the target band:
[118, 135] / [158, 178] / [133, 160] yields -2.3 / 29.9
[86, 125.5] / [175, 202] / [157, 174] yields -4.5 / 27.5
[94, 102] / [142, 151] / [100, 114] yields 4.8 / 21.9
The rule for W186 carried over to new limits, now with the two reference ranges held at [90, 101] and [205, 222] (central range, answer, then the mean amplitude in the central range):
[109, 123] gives 0.44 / 16.6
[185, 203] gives -0.06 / 30.6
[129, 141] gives -0.16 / 29.8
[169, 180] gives -0.09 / 30.2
